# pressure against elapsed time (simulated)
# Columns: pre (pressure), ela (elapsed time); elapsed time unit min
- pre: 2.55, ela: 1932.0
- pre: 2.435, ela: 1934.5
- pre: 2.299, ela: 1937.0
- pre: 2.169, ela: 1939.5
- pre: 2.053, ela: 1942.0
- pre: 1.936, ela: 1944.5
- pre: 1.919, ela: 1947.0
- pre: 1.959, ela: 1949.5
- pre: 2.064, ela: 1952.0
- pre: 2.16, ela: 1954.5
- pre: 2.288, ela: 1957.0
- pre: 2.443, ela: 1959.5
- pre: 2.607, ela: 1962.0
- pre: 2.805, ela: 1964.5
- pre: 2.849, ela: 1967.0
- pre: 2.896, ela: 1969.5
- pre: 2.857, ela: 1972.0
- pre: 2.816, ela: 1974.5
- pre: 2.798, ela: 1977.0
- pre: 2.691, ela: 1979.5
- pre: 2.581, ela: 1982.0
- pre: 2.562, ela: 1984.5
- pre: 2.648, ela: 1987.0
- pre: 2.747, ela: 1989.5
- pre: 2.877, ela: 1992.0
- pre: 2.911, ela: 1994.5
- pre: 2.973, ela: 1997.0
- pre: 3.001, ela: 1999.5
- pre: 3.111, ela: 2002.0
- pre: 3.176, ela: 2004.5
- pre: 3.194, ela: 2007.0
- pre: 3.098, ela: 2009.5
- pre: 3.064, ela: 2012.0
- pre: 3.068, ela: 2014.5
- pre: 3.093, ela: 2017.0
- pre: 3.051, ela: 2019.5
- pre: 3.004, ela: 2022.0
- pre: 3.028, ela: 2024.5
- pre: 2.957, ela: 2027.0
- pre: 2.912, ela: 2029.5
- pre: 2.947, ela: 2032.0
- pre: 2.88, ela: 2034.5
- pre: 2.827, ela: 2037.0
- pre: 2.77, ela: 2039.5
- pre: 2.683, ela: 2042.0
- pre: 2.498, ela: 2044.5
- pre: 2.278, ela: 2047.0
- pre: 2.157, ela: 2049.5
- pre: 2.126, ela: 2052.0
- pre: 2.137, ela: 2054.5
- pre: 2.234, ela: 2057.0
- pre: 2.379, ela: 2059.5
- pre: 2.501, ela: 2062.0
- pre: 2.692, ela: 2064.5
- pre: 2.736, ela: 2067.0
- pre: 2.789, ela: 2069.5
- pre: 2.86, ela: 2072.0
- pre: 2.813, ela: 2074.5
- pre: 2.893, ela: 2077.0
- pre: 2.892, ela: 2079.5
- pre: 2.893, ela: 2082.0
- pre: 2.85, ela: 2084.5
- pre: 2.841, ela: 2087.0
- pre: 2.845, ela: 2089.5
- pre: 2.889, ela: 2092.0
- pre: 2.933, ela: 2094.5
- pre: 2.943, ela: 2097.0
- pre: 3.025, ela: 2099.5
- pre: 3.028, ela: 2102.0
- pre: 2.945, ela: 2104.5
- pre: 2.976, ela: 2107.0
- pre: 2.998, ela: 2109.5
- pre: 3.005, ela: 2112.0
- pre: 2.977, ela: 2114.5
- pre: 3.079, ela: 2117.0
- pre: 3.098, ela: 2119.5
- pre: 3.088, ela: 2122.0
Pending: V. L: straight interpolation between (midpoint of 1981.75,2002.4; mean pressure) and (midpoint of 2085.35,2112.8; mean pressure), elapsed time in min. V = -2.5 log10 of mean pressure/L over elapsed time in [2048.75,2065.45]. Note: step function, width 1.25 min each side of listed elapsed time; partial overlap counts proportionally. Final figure 0.24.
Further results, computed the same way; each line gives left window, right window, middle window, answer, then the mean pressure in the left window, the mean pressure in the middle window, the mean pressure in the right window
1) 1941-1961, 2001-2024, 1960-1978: -0.16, 2.11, 2.79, 3.09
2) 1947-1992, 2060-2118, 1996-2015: -0.16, 2.56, 3.09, 2.88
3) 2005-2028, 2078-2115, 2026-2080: 0.15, 3.07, 2.63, 2.93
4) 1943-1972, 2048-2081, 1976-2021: -0.19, 2.38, 2.93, 2.56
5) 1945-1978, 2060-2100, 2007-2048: -0.09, 2.48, 2.9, 2.83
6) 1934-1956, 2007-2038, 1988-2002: -0.09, 2.1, 2.92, 3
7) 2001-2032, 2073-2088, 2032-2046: 0.09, 3.06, 2.74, 2.86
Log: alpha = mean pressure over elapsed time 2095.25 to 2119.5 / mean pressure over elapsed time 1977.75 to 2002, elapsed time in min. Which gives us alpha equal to 1.07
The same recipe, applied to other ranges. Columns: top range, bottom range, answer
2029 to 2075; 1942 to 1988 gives 1.04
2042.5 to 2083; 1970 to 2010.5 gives 0.89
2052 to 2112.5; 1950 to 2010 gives 1.01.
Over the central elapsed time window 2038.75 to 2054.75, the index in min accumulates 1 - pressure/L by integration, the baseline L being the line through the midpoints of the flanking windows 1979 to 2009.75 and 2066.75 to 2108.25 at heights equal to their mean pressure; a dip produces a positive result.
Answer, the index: 2.8 min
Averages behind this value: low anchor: 2.89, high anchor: 2.89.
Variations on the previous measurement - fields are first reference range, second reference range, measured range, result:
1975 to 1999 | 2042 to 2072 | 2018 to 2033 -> -2.3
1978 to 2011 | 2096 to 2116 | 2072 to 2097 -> 0.8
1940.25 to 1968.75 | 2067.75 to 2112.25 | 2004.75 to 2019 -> -3.1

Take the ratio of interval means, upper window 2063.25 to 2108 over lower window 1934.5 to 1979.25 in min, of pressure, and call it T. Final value 1.2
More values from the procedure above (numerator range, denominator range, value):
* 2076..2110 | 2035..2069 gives 1.18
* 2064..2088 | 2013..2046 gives 0.98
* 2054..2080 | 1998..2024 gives 0.86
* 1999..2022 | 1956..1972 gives 1.16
